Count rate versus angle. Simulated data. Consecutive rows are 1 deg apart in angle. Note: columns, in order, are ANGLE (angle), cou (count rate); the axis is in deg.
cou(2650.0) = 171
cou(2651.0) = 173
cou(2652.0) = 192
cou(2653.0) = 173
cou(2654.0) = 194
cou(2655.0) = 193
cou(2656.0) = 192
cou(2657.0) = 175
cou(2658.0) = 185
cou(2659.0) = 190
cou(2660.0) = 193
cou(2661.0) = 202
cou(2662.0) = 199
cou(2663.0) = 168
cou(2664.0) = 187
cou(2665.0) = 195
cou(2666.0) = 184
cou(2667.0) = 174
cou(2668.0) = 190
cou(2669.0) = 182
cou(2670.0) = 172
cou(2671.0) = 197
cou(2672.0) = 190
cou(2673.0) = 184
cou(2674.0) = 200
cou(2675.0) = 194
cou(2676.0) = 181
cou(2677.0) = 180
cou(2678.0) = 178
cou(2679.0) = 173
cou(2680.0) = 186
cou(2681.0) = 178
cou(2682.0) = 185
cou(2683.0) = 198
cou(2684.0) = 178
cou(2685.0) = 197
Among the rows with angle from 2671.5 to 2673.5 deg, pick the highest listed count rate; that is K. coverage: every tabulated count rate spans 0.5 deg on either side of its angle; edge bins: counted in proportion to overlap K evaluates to 190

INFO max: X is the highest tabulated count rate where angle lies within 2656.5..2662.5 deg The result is 202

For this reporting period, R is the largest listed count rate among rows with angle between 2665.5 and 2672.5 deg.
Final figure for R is 197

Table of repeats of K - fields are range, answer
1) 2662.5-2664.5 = 187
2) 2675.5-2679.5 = 181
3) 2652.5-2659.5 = 194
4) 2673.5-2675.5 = 200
